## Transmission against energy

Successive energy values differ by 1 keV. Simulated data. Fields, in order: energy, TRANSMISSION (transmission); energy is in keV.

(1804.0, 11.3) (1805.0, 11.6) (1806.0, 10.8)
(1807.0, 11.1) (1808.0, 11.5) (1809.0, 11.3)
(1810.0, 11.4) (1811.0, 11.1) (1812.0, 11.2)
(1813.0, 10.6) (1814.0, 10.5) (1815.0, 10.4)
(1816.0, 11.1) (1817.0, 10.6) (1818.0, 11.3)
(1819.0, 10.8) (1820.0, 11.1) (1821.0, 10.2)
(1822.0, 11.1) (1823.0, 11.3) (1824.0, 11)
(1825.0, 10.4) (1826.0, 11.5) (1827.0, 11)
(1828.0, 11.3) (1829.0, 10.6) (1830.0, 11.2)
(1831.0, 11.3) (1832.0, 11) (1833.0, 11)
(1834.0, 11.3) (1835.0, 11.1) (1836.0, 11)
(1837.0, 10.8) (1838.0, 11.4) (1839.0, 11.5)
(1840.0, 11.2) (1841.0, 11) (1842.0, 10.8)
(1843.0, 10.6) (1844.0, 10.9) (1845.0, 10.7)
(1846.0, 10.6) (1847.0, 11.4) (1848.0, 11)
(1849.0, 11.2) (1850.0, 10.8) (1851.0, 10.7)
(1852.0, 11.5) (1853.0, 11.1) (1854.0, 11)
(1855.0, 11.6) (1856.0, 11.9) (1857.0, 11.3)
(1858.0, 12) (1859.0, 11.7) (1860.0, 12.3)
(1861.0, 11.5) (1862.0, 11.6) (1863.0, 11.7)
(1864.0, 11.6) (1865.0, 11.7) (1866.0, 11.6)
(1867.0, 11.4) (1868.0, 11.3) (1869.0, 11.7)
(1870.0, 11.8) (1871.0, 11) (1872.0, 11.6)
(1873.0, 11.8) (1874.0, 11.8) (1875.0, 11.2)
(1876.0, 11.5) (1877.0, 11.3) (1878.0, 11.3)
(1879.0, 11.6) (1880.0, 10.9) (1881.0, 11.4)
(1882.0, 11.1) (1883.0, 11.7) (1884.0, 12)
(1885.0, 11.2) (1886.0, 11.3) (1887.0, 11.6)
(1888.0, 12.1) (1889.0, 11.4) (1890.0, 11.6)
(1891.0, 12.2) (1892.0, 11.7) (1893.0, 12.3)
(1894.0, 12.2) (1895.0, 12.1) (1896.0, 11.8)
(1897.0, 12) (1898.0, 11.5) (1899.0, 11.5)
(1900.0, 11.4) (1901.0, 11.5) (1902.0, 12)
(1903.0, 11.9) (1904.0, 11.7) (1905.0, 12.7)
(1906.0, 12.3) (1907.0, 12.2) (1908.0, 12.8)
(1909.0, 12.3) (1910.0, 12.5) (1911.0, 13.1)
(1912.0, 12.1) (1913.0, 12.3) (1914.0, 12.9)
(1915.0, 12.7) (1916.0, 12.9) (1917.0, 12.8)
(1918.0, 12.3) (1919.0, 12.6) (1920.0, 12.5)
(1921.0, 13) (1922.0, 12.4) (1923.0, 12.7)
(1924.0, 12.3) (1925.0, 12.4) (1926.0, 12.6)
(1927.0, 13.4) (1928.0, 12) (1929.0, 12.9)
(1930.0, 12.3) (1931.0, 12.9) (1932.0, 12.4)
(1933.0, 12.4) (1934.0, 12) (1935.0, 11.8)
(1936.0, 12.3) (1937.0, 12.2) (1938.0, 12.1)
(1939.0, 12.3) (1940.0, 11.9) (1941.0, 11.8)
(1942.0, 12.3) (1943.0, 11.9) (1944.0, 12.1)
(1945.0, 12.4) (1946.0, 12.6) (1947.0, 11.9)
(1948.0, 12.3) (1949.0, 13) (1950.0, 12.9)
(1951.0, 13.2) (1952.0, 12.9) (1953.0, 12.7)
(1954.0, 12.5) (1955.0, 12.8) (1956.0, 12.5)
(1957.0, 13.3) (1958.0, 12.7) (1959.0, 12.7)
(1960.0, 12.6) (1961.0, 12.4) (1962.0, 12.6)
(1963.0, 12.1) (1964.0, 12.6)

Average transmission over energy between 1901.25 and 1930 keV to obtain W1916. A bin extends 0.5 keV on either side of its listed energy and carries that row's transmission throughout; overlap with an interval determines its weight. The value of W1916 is 12.5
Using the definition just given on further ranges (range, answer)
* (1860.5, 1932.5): 12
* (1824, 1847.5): 11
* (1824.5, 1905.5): 11.4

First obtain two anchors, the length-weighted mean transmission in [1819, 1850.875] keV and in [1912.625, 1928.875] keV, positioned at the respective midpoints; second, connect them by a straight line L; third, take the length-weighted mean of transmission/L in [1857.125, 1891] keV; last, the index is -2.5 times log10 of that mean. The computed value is 0.02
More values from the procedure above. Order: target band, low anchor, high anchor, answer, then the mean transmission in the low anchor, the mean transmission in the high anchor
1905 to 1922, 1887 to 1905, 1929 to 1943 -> -0.051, 11.8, 12.2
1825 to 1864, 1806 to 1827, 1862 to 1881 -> 0.003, 11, 11.5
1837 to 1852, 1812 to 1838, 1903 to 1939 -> 0.026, 11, 12.5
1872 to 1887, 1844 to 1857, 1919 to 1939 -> 0.016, 11.1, 12.5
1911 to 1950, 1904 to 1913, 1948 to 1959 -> 0.017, 12.4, 12.8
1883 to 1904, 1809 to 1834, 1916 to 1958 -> 0.014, 11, 12.5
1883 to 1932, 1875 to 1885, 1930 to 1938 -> -0.034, 11.4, 12.3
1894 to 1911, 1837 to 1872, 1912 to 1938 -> 0.007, 11.3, 12.5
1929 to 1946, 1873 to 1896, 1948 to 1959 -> 0.027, 11.6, 12.8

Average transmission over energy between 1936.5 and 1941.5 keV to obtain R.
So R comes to 12.1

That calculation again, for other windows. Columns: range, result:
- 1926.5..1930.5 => 12.7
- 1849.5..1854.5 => 11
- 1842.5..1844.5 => 10.8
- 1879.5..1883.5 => 11.3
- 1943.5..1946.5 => 12.4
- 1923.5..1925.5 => 12.4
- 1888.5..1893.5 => 11.8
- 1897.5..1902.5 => 11.6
